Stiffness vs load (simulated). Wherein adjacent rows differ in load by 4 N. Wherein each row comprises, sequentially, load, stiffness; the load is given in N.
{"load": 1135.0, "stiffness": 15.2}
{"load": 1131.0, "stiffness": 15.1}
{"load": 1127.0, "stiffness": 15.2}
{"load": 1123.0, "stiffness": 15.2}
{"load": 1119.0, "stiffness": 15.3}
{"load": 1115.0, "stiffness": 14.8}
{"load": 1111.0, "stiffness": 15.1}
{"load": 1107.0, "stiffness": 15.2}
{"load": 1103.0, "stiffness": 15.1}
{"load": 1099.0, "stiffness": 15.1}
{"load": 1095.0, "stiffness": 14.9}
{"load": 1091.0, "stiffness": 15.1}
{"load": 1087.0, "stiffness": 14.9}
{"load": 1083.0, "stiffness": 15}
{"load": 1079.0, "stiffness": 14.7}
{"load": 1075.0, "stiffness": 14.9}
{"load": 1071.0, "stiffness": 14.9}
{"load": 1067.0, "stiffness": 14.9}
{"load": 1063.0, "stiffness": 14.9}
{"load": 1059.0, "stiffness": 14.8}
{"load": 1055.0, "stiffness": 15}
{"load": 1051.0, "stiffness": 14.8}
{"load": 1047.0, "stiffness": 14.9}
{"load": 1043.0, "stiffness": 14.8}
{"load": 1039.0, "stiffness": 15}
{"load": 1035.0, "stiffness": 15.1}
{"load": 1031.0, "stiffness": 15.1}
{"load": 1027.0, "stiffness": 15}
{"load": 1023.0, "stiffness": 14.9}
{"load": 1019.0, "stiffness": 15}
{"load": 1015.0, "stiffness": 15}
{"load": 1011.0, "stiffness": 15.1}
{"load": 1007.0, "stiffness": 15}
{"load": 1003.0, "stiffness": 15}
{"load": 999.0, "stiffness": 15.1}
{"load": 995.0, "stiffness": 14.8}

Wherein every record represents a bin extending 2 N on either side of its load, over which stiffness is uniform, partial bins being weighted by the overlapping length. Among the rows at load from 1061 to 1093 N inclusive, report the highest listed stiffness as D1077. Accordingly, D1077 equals 15.1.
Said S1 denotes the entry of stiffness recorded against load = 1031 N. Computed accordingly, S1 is 15.1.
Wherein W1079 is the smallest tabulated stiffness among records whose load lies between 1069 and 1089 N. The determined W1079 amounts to 14.7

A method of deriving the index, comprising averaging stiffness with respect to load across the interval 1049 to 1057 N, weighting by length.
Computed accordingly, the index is 14.9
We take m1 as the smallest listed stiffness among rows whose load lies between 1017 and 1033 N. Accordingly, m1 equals 14.9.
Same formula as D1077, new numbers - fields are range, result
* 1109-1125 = 15.3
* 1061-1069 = 14.9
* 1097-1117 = 15.2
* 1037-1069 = 15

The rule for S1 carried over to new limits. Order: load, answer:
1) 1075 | 14.9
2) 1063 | 14.9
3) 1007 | 15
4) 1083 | 15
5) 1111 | 15.1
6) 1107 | 15.2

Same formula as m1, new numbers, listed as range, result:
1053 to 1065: 14.8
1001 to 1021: 15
